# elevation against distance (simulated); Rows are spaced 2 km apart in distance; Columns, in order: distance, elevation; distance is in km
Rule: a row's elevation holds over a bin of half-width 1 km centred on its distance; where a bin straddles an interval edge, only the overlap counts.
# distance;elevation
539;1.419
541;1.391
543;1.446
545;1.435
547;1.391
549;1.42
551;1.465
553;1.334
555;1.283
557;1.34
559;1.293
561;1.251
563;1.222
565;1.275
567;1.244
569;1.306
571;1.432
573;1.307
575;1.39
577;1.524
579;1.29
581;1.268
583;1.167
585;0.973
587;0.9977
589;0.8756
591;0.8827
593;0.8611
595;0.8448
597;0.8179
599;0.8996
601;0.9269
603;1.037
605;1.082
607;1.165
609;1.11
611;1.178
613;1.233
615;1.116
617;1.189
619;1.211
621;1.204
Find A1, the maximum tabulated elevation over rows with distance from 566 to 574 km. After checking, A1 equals 1.432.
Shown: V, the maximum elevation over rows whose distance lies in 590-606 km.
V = 1.082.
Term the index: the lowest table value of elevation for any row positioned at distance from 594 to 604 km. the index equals 0.8179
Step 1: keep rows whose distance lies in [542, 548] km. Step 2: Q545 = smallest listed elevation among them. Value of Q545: 1.391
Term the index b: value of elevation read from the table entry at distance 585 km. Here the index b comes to 0.973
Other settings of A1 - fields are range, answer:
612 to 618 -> 1.233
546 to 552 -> 1.465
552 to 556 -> 1.334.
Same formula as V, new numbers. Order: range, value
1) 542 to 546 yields 1.446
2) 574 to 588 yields 1.524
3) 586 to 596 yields 0.9977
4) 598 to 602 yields 0.9269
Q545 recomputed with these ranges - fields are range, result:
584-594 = 0.8611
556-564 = 1.222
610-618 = 1.116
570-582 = 1.268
